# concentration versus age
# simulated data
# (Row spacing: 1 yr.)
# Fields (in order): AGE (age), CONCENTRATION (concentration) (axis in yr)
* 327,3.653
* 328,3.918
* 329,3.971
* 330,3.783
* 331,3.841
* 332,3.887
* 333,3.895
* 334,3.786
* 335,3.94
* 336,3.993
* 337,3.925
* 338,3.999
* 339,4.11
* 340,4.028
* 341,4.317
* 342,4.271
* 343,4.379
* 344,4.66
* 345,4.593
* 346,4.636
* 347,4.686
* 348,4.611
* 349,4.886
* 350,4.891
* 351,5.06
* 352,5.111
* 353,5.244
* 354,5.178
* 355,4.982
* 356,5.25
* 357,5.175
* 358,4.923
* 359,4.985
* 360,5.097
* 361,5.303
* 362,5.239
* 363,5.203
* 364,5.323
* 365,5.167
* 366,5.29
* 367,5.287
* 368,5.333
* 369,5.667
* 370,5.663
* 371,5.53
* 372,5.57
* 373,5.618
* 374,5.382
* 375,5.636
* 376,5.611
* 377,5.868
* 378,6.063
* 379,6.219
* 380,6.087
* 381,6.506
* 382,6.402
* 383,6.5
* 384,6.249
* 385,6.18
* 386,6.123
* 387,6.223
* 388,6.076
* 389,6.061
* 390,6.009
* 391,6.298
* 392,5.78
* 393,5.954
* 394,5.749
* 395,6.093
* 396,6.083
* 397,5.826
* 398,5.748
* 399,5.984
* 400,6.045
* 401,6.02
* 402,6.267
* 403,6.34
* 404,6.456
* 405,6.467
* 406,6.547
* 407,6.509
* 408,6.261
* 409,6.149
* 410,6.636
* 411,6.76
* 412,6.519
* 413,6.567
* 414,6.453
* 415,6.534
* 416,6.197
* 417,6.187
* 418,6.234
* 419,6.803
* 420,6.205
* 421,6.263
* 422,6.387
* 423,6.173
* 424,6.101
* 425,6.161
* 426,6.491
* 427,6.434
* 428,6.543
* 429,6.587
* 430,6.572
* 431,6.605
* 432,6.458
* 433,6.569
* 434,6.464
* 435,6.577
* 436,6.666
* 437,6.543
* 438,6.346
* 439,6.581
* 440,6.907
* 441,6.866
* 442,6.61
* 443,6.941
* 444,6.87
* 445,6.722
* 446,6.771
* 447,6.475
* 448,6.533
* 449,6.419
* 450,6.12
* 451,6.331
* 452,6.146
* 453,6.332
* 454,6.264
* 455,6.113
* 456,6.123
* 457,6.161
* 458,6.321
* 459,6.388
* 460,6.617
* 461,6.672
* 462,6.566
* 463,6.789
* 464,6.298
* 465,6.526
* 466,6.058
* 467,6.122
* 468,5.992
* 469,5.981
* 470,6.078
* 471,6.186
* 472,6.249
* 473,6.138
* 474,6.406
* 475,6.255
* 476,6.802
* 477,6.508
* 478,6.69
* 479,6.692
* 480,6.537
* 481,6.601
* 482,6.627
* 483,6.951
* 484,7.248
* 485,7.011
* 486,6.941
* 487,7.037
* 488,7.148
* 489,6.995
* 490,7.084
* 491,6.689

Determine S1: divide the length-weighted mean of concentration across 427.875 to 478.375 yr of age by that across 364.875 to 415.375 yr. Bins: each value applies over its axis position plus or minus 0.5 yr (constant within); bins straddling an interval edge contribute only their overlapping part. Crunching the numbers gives 1.1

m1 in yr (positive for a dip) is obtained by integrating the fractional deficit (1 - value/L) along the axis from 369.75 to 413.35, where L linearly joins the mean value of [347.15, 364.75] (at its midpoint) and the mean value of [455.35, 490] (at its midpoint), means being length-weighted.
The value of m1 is -4.6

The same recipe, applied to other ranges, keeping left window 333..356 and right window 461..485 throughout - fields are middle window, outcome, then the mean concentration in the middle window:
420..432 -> -1.33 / 6.39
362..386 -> -3.79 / 5.75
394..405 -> -1.52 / 6.09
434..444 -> -1.21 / 6.67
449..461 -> -0.19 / 6.29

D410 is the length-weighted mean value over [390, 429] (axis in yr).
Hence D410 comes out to 6.27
